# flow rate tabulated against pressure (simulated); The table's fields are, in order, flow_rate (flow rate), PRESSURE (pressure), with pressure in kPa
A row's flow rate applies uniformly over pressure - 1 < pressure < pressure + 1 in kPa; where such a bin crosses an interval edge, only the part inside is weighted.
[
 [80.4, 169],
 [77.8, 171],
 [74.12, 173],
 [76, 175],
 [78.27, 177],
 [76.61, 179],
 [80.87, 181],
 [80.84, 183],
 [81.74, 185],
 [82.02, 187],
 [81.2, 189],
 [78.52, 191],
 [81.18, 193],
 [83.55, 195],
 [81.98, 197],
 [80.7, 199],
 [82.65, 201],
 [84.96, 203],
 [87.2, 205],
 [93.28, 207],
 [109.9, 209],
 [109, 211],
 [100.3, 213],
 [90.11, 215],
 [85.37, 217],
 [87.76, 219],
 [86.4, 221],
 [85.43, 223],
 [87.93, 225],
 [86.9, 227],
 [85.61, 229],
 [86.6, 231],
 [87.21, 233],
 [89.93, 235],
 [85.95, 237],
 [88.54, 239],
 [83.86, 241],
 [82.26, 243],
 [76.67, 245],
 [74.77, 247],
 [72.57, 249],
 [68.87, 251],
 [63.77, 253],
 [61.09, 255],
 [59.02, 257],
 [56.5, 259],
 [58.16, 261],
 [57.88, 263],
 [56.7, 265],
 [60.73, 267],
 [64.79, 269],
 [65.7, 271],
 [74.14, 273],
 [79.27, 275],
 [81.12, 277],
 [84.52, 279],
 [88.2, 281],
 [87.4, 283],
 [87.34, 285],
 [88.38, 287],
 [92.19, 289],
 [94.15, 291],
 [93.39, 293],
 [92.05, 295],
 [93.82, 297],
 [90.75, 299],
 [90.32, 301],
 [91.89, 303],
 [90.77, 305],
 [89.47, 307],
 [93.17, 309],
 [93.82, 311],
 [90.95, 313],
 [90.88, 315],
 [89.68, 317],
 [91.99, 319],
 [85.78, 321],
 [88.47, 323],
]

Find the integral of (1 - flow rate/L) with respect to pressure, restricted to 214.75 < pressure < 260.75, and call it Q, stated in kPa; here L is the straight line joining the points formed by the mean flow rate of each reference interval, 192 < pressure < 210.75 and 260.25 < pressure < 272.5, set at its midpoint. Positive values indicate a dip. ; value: -3.7 kPa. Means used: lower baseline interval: 88.1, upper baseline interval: 61.3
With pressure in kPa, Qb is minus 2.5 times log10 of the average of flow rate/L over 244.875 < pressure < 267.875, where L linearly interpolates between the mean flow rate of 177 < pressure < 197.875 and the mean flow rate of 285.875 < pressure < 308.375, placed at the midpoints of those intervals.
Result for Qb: 0.349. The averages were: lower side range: 80.7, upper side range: 91.6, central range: 63.4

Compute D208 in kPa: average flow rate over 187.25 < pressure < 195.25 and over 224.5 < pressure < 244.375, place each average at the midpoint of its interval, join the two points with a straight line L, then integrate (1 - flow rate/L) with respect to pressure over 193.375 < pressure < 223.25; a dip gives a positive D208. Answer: -2.4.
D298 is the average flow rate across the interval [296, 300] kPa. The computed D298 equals 92.3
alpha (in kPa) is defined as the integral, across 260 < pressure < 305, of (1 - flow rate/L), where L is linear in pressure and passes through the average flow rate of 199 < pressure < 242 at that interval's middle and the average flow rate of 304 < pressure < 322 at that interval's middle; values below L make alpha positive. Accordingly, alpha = 4.8 kPa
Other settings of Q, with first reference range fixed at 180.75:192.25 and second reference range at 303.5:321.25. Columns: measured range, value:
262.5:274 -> 3.14 kPa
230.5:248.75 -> 0.36 kPa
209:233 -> -2.08 kPa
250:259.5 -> 2.66 kPa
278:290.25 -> 0.08 kPa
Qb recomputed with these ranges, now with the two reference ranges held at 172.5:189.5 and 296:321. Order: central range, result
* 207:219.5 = -0.182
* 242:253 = 0.156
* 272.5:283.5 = 0.073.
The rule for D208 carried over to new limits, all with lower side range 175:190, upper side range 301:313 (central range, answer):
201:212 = -1.8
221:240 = -0.6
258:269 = 3.6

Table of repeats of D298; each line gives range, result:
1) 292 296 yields 92.7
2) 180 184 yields 80.9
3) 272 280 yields 79.8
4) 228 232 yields 86.1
